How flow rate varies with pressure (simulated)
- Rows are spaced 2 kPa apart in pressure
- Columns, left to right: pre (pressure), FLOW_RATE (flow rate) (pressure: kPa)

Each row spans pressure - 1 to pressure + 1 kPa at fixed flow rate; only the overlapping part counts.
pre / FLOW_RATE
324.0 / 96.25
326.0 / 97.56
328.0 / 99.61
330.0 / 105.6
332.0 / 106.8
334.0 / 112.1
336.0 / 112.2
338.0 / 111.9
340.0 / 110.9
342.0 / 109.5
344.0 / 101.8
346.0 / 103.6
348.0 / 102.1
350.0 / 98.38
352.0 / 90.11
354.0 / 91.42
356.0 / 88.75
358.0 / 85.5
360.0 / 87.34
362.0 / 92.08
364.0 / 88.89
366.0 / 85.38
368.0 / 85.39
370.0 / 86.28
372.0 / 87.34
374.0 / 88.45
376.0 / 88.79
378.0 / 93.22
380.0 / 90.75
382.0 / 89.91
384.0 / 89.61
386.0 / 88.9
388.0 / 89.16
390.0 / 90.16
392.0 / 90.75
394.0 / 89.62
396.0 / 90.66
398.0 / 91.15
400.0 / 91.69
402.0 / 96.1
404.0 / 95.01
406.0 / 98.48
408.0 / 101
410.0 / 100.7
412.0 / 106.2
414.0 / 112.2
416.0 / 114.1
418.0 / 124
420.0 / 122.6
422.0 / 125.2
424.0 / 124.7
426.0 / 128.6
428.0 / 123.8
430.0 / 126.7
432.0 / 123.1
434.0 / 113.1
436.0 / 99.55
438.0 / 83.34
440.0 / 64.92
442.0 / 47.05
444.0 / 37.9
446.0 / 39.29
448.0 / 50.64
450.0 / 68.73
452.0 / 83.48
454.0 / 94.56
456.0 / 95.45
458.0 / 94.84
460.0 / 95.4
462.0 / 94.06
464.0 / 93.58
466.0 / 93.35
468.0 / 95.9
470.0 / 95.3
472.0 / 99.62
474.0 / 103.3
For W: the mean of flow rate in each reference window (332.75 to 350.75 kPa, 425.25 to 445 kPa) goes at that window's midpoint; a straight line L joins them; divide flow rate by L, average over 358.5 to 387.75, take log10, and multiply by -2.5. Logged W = 0.16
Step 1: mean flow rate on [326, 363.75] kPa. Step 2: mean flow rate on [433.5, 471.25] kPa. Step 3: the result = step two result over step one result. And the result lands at 0.81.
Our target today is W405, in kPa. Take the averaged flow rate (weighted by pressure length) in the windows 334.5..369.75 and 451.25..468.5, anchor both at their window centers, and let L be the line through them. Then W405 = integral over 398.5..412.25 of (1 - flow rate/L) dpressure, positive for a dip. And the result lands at -0.4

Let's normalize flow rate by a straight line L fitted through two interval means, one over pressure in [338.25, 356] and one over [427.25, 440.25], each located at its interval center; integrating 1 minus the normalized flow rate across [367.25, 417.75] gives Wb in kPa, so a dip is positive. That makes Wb 4.7 kPa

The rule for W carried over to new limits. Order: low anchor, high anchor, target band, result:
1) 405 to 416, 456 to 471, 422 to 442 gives -0.07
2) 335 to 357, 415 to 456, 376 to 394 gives 0.10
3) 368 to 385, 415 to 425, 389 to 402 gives 0.14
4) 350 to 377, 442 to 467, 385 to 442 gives -0.24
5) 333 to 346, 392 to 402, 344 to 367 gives 0.13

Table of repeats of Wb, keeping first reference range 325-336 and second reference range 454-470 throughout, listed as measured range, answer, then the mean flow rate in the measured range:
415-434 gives -5.0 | 123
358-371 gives 1.9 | 87.4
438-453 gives 6.0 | 57.8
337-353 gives 0.1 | 104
